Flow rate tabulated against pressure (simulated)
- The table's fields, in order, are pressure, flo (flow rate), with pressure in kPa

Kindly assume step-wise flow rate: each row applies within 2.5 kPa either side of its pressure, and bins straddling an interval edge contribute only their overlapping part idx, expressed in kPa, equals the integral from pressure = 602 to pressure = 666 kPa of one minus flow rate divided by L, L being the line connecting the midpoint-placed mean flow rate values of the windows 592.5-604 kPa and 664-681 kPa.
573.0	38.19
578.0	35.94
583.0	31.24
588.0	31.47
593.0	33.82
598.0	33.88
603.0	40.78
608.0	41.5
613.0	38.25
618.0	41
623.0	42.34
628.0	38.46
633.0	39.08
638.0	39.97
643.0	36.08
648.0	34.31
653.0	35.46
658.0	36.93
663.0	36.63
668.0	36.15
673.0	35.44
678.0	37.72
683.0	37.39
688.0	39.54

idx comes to -4.0 kPa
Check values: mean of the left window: 36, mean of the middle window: 38.5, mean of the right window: 36.5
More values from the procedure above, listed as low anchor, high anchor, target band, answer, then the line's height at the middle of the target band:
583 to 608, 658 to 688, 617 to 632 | -1.9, 35.9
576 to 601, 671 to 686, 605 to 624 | -3.4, 34.4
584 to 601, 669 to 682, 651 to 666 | -0.2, 35.9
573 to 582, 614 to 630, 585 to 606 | 1.5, 37.7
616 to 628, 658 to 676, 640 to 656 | 1.2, 38.3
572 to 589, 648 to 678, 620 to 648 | -2.7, 35.4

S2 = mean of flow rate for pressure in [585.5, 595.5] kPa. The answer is 32.6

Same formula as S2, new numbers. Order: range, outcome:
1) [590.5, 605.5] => 36.2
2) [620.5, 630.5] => 40.4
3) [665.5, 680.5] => 36.4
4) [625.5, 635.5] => 38.8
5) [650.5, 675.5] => 36.1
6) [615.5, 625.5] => 41.7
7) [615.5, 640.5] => 40.2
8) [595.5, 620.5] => 39.1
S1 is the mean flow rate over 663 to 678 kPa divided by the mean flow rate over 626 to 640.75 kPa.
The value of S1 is 0.9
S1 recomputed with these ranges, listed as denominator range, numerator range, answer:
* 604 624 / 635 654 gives 0.90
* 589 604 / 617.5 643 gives 1.13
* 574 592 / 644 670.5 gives 1.07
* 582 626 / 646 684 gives 0.97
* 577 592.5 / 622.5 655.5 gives 1.15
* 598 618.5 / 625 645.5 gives 0.97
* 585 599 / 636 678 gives 1.11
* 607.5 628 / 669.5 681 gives 0.90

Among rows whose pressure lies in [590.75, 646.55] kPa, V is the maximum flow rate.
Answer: 42.34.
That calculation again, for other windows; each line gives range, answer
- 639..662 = 36.93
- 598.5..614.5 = 41.5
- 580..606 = 40.78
